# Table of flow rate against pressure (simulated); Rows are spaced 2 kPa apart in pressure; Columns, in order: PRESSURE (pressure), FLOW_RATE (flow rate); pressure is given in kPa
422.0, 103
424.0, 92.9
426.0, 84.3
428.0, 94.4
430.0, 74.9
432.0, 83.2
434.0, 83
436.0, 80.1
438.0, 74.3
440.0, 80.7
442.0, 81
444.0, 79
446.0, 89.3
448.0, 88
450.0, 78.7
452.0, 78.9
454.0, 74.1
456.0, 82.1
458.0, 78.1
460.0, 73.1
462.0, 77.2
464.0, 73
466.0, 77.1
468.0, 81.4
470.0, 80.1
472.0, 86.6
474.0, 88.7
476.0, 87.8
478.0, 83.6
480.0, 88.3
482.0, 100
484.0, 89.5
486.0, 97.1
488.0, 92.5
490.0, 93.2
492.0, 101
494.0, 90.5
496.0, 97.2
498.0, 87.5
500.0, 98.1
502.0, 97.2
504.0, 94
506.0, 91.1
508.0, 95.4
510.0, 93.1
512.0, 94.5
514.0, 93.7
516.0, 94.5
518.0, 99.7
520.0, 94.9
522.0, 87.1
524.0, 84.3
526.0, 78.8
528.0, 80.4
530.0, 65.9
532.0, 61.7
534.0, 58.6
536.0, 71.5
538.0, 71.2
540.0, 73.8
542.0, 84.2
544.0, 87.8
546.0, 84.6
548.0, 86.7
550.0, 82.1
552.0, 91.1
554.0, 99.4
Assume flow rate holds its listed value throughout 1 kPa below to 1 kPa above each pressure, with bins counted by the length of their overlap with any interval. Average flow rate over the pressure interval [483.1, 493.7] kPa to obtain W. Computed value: 94.4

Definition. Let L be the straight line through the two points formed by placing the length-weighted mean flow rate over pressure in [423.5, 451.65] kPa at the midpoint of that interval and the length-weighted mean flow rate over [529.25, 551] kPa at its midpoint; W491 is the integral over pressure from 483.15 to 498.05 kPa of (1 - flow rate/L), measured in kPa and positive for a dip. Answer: -2.8 kPa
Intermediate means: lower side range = 82.9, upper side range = 75.4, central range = 94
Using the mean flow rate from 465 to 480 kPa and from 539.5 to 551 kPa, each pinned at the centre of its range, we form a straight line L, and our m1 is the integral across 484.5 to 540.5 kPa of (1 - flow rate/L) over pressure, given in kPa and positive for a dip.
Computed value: -2.3 kPa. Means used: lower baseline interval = 83.9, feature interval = 87.2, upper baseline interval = 83.6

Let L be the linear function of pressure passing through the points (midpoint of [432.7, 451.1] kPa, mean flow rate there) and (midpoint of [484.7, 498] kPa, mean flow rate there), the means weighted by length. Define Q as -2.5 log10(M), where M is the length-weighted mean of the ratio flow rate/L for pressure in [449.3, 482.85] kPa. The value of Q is 0.08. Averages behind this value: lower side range 81.6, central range 81.6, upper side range 94.5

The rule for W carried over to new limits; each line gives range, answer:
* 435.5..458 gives 80.5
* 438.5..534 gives 86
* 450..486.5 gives 82.8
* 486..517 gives 94.3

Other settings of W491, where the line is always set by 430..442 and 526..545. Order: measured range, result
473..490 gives -3.2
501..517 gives -4.1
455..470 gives 0.1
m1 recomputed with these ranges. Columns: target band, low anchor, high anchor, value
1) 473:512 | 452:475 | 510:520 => -2.1 kPa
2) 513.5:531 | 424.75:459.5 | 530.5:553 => -1.8 kPa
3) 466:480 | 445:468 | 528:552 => -1.0 kPa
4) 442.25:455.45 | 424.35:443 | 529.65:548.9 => 0.0 kPa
